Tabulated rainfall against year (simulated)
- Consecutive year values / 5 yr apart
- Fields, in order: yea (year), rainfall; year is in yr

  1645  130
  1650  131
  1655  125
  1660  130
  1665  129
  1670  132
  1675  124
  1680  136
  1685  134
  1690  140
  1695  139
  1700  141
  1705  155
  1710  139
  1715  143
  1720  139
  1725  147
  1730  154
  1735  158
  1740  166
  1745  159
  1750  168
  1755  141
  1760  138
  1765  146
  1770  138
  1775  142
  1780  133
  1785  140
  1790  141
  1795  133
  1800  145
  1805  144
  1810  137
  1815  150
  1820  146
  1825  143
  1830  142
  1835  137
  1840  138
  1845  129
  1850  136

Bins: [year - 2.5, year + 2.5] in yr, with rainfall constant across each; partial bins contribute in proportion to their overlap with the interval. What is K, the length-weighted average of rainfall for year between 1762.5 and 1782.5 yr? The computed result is 140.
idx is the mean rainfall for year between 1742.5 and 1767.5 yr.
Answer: 150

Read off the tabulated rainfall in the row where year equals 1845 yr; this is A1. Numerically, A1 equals 129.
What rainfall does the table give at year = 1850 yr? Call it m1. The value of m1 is 136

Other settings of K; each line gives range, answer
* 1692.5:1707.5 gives 145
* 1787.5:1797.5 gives 137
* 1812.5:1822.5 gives 148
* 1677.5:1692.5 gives 137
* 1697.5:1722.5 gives 143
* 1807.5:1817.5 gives 144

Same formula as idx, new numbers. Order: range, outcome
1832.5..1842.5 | 138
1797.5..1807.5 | 144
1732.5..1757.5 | 158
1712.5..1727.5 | 143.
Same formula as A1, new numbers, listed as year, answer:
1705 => 155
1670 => 132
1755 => 141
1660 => 130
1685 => 134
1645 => 130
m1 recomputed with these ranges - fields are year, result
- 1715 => 143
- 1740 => 166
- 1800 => 145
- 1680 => 136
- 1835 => 137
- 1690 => 140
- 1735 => 158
